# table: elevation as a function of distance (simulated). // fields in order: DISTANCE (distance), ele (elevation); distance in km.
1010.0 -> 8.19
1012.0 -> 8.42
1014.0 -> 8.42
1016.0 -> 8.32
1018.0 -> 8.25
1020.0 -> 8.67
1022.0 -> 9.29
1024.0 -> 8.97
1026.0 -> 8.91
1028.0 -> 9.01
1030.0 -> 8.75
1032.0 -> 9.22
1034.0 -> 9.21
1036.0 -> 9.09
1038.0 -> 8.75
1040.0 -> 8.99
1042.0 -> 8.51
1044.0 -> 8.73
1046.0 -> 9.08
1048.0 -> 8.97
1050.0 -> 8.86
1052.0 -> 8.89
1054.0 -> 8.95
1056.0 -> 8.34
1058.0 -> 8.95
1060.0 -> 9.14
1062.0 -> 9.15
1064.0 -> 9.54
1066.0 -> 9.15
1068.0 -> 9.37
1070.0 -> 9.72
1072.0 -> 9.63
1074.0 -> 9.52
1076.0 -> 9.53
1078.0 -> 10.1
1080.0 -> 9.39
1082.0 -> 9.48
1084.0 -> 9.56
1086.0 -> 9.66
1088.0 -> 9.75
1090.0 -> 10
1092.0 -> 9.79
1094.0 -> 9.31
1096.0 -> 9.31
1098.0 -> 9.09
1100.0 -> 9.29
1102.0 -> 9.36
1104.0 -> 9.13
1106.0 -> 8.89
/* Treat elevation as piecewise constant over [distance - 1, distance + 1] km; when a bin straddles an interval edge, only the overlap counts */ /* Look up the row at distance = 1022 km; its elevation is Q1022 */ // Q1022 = 9.29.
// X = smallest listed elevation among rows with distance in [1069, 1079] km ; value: 9.52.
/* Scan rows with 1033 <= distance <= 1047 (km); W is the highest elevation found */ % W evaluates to 9.21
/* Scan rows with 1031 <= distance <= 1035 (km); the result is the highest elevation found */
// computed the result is 9.22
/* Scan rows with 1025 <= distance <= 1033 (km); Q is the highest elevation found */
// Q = 9.22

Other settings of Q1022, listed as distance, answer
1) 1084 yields 9.56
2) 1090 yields 10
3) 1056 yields 8.34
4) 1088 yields 9.75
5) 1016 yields 8.32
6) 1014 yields 8.42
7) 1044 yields 8.73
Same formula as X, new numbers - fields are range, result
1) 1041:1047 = 8.51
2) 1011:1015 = 8.42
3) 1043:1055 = 8.73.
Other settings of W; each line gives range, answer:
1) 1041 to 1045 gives 8.73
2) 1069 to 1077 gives 9.72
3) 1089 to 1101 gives 10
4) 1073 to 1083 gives 10.1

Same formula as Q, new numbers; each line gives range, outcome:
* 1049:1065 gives 9.54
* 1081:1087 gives 9.66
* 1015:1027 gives 9.29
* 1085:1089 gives 9.75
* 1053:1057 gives 8.95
